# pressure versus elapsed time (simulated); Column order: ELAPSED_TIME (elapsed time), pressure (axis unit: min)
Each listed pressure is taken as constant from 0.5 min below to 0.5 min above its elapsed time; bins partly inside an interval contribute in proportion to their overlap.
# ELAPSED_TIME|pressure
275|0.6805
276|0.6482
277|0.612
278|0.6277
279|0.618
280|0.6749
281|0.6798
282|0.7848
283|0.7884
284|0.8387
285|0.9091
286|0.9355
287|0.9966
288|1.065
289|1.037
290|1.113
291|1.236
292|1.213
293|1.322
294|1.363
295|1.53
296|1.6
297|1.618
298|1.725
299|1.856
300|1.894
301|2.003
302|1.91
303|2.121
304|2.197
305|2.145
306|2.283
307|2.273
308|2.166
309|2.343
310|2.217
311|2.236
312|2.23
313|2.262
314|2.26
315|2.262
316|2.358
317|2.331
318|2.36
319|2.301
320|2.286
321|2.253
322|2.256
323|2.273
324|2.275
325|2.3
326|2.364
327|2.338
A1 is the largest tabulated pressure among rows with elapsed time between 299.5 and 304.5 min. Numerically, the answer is 2.197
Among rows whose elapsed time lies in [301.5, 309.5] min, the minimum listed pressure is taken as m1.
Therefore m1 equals 1.91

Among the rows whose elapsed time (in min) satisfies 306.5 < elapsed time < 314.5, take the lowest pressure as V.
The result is 2.166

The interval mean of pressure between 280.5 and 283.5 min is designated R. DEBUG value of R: 0.751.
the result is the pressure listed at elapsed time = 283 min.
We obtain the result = 0.7884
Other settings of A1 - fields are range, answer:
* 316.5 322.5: 2.36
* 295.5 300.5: 1.894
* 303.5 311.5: 2.343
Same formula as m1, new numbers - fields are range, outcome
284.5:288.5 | 0.9091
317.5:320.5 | 2.286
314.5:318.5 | 2.262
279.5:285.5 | 0.6749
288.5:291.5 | 1.037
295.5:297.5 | 1.6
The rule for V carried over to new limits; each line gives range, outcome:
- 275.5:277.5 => 0.612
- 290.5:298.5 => 1.213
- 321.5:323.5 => 2.256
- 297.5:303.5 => 1.725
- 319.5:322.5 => 2.253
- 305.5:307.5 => 2.273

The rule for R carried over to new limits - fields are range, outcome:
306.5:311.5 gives 2.25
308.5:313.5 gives 2.26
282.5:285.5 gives 0.845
